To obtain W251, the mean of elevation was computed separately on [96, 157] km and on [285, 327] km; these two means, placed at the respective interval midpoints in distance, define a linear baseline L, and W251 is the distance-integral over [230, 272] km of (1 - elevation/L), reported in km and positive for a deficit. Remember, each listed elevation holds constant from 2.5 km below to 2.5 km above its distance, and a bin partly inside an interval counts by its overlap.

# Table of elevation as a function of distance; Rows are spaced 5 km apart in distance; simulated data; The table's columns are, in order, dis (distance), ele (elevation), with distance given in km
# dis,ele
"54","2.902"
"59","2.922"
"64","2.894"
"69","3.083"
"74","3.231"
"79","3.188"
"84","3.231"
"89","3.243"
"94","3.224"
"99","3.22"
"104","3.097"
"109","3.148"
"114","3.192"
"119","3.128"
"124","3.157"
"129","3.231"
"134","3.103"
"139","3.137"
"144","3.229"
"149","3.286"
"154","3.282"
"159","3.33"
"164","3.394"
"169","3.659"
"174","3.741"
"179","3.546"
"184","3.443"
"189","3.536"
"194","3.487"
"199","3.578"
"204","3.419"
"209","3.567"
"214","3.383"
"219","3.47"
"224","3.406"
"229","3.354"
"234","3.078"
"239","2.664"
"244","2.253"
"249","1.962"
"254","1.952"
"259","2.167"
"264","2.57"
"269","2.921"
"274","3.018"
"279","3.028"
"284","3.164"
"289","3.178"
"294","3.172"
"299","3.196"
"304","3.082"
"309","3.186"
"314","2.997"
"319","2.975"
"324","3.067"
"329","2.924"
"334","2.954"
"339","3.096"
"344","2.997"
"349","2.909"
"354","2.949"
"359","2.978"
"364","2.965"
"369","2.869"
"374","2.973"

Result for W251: 8.7 km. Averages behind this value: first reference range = 3.19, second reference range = 3.11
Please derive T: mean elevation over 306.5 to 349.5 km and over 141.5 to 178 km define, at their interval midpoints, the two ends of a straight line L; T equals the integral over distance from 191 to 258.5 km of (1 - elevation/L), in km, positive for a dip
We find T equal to 5.19 km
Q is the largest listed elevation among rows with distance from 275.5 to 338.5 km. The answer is 3.196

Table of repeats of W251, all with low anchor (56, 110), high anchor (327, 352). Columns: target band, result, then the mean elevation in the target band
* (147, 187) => -5.0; 3.46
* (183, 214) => -4.4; 3.5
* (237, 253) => 4.1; 2.25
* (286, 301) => -0.9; 3.18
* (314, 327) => -0.1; 3.01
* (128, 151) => -0.7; 3.19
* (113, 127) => -0.2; 3.16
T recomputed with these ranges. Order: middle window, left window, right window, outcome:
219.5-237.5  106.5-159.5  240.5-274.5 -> -4.87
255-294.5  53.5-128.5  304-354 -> 2.42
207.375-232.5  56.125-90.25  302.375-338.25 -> -2.93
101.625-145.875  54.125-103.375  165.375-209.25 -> 1.91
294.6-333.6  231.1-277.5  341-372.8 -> -4.08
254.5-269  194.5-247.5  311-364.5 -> 3.34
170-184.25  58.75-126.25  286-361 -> -2.28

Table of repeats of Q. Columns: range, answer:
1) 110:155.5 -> 3.286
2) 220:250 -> 3.406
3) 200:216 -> 3.567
